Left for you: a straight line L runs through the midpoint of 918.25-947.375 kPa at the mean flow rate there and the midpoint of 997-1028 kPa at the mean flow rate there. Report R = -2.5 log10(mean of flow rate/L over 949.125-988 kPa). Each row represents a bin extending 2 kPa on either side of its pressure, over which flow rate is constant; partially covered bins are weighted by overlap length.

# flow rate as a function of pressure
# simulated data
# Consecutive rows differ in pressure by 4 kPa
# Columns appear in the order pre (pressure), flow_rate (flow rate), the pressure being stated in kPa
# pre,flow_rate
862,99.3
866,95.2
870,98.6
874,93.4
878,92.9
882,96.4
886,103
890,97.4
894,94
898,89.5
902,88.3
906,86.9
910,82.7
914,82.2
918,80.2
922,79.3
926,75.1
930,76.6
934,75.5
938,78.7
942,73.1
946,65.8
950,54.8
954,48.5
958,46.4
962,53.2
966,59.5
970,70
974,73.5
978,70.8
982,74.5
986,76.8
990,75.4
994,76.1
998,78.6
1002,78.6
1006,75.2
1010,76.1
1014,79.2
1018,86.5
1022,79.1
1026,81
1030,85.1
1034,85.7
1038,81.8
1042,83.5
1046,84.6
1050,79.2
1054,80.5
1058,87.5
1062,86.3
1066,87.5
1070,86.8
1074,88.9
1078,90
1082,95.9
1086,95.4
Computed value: 0.22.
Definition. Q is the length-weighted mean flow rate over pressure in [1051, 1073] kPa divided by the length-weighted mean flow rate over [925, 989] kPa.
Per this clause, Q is 1.28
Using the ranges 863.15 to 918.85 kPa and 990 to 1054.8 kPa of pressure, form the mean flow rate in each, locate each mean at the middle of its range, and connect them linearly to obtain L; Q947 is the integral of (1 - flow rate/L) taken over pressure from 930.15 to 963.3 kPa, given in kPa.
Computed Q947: 9.19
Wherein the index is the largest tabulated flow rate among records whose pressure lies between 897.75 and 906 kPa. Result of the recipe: 89.5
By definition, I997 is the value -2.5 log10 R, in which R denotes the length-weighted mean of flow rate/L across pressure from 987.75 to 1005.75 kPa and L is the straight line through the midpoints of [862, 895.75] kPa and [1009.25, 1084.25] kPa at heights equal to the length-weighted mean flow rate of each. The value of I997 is 0.15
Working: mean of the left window 96.6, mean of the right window 84.7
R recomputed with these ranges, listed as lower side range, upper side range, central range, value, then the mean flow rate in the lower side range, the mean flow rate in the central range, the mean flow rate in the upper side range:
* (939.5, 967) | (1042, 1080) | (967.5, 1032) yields -0.11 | 57.6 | 77.1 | 85.6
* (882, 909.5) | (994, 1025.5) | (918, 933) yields 0.16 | 92.8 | 77.3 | 78.9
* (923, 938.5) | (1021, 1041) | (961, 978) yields 0.20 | 76.4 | 65.5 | 82.8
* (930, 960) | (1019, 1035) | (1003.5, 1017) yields 0.02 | 64.1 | 77.6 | 82.8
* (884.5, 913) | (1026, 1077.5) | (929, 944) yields 0.18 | 91.2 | 75.9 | 84.8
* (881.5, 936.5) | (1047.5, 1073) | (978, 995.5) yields 0.14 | 85.9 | 75.1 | 84.8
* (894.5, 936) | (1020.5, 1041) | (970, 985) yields 0.13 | 82.1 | 72.8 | 82.7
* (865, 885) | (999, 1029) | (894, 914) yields 0.06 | 95.7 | 87.1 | 79.5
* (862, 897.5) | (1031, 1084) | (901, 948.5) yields 0.20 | 96.2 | 78.2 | 86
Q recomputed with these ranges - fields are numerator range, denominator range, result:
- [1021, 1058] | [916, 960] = 1.21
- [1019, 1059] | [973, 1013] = 1.09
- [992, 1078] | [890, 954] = 1.05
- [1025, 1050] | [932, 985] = 1.28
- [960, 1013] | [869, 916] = 0.79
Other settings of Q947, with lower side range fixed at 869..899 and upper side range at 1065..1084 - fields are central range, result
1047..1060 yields 1.15 kPa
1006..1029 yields 2.90 kPa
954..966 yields 5.42 kPa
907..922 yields 2.07 kPa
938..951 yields 3.66 kPa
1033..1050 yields 1.44 kPa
